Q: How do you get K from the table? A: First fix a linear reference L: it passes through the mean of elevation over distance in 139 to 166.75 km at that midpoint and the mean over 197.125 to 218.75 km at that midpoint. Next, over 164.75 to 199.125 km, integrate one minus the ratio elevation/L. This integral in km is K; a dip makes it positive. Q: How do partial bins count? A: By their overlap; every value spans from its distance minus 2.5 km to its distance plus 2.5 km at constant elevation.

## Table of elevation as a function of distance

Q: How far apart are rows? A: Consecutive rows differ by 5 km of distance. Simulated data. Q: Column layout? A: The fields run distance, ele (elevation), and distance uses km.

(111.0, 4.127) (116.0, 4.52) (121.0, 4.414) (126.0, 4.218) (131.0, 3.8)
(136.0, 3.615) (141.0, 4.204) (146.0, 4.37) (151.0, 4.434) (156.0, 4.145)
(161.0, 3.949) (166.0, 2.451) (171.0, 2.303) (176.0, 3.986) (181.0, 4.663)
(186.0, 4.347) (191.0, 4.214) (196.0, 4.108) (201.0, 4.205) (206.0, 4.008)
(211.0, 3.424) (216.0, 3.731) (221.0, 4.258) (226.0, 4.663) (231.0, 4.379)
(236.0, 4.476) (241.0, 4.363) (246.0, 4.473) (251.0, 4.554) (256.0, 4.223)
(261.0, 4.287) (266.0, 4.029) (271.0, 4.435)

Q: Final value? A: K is 1.32 km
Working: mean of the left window 4.01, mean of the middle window 3.78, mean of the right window 3.86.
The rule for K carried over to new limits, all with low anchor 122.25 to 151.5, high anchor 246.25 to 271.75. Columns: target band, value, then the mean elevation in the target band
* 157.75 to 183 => 4.2 km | 3.47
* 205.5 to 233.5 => 1.1 km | 4.08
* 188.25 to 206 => 0.2 km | 4.15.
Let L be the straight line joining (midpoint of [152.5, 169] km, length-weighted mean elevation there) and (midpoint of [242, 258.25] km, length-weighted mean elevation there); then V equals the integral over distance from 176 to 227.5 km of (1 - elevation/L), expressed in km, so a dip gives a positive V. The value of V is -2.8 km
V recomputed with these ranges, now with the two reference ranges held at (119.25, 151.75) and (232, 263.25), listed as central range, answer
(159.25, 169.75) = 2.89 km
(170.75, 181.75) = 1.20 km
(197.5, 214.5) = 1.63 km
